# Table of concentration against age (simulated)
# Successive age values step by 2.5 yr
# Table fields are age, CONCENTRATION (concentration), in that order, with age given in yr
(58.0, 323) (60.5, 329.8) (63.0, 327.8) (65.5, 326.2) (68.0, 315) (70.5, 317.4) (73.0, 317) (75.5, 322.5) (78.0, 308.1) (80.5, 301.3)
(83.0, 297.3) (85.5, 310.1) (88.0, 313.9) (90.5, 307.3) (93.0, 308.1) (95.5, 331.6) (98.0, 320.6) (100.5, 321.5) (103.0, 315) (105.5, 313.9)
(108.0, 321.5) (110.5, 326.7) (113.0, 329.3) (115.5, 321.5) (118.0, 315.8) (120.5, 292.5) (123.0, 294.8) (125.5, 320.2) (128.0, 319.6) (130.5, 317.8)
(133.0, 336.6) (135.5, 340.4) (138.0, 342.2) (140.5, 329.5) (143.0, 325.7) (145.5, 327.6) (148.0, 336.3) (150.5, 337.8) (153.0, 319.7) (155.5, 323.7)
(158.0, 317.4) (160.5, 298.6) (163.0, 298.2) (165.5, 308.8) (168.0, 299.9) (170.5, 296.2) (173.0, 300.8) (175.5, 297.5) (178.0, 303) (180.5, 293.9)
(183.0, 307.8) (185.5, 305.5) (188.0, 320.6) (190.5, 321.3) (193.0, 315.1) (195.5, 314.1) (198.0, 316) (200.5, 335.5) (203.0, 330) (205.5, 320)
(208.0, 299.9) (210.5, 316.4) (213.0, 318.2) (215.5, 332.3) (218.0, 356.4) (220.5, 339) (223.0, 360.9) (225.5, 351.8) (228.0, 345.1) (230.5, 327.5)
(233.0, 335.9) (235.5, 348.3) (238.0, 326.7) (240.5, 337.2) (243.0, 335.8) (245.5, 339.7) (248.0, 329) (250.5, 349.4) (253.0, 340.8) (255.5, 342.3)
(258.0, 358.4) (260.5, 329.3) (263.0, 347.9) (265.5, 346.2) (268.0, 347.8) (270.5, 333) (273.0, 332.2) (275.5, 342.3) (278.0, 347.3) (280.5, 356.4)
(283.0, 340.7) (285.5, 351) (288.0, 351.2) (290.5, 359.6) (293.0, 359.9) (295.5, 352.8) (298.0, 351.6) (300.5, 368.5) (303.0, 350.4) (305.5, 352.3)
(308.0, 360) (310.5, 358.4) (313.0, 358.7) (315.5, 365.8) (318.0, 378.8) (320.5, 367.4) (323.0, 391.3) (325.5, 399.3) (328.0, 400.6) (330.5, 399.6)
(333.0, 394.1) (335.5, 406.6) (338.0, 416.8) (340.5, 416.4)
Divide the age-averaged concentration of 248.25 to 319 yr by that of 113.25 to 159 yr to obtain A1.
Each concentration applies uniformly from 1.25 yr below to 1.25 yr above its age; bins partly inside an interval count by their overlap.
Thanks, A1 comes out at 1.08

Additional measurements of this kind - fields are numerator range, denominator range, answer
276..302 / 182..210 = 1.12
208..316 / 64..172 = 1.09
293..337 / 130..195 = 1.18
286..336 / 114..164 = 1.15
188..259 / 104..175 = 1.05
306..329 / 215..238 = 1.09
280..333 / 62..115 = 1.16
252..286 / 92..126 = 1.09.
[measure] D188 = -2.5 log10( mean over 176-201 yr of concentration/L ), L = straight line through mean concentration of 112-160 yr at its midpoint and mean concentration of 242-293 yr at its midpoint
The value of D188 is 0.07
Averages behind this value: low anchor 323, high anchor 344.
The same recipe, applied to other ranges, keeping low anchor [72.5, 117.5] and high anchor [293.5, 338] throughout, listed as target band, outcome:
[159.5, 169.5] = 0.11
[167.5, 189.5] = 0.12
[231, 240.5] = 0.05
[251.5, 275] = 0.06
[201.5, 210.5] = 0.09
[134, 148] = -0.02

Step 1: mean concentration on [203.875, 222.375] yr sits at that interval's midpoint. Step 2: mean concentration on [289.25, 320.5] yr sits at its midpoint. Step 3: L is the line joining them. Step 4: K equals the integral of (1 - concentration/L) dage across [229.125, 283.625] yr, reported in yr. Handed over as 0.3 yr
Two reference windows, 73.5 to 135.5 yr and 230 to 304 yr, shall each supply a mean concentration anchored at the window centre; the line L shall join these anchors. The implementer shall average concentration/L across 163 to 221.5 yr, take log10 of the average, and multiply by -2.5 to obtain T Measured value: 0.06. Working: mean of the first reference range 316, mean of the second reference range 345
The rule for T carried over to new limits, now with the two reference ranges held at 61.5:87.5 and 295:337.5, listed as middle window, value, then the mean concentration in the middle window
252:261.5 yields 0.052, 343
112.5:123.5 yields 0.050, 311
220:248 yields 0.044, 340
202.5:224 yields 0.062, 330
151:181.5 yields 0.107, 306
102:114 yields 0.005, 321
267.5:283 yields 0.068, 343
